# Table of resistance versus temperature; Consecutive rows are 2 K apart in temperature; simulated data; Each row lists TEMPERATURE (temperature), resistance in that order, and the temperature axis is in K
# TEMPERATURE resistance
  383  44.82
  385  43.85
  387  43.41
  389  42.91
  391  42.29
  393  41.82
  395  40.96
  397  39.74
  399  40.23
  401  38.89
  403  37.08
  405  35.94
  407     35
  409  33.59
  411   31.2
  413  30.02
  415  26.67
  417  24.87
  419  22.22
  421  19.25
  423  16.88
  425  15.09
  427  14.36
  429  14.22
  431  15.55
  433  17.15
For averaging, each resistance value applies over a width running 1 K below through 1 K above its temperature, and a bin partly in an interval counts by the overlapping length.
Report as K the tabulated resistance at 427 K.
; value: 14.36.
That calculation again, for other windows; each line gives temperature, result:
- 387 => 43.41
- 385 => 43.85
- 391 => 42.29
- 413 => 30.02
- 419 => 22.22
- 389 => 42.91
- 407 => 35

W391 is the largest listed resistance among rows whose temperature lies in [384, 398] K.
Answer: 43.85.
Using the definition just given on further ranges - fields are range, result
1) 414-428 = 26.67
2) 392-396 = 41.82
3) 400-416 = 38.89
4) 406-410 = 35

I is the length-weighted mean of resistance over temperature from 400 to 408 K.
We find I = 36.7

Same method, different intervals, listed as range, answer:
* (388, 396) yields 42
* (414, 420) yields 24.6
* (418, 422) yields 20.7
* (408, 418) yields 29.3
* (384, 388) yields 43.6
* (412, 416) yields 28.3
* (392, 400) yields 40.7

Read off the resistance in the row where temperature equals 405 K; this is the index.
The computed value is 35.94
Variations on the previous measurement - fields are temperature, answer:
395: 40.96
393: 41.82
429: 14.22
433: 17.15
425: 15.09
